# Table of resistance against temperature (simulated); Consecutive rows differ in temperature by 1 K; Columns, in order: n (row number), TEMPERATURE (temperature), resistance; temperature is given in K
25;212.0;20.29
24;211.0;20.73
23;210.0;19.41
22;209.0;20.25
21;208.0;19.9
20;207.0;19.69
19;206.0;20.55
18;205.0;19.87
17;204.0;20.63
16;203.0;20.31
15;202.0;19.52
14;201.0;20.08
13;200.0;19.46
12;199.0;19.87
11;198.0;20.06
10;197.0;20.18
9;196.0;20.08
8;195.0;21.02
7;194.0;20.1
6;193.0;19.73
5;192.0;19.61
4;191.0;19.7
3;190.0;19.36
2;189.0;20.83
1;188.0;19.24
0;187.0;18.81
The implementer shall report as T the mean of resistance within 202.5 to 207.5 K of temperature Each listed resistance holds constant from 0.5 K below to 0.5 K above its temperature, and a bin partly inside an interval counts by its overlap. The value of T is 20.2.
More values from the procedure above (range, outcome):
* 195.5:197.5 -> 20.1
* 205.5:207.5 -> 20.1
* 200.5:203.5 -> 20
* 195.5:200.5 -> 19.9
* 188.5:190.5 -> 20.1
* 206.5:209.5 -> 19.9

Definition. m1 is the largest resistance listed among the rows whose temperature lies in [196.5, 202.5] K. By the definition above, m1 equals 20.18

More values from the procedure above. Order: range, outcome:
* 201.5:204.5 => 20.63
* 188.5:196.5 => 21.02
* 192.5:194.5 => 20.1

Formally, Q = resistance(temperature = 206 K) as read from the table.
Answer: 20.55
